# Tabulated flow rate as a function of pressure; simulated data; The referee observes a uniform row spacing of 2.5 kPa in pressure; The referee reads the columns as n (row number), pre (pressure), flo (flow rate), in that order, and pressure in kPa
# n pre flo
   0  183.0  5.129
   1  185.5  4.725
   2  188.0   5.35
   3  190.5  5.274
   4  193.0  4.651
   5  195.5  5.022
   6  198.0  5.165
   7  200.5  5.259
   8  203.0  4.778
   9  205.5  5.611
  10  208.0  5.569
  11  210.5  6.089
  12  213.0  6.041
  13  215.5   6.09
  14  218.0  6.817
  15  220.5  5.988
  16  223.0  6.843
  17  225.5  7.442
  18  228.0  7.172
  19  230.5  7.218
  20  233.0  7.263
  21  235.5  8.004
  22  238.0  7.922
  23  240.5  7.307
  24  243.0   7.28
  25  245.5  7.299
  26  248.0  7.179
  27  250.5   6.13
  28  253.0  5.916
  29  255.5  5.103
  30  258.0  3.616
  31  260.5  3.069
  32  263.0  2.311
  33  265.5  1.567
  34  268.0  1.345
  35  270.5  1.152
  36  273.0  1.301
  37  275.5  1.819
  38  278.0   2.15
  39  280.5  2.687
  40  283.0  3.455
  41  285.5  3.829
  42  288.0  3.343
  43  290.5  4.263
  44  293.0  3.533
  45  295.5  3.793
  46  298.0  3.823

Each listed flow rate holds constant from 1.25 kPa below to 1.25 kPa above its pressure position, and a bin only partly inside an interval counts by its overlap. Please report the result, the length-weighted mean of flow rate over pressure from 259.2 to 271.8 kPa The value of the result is 1.89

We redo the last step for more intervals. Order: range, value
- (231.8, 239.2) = 7.73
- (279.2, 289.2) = 3.32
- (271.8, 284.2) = 2.28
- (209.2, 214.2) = 6.06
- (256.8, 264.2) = 3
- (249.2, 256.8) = 5.71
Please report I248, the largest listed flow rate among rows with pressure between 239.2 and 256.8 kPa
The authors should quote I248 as 7.307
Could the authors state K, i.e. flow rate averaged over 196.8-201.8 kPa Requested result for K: 5.21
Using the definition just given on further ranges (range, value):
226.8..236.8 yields 7.42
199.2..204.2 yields 5.02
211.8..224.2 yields 6.36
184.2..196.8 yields 5.01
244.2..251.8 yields 6.87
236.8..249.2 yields 7.4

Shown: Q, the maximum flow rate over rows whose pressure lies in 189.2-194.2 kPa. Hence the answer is 5.274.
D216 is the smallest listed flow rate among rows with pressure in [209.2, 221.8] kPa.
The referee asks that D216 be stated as 5.988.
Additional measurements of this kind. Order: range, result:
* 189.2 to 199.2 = 4.651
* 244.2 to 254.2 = 5.916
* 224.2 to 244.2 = 7.172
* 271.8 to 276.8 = 1.301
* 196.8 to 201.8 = 5.165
